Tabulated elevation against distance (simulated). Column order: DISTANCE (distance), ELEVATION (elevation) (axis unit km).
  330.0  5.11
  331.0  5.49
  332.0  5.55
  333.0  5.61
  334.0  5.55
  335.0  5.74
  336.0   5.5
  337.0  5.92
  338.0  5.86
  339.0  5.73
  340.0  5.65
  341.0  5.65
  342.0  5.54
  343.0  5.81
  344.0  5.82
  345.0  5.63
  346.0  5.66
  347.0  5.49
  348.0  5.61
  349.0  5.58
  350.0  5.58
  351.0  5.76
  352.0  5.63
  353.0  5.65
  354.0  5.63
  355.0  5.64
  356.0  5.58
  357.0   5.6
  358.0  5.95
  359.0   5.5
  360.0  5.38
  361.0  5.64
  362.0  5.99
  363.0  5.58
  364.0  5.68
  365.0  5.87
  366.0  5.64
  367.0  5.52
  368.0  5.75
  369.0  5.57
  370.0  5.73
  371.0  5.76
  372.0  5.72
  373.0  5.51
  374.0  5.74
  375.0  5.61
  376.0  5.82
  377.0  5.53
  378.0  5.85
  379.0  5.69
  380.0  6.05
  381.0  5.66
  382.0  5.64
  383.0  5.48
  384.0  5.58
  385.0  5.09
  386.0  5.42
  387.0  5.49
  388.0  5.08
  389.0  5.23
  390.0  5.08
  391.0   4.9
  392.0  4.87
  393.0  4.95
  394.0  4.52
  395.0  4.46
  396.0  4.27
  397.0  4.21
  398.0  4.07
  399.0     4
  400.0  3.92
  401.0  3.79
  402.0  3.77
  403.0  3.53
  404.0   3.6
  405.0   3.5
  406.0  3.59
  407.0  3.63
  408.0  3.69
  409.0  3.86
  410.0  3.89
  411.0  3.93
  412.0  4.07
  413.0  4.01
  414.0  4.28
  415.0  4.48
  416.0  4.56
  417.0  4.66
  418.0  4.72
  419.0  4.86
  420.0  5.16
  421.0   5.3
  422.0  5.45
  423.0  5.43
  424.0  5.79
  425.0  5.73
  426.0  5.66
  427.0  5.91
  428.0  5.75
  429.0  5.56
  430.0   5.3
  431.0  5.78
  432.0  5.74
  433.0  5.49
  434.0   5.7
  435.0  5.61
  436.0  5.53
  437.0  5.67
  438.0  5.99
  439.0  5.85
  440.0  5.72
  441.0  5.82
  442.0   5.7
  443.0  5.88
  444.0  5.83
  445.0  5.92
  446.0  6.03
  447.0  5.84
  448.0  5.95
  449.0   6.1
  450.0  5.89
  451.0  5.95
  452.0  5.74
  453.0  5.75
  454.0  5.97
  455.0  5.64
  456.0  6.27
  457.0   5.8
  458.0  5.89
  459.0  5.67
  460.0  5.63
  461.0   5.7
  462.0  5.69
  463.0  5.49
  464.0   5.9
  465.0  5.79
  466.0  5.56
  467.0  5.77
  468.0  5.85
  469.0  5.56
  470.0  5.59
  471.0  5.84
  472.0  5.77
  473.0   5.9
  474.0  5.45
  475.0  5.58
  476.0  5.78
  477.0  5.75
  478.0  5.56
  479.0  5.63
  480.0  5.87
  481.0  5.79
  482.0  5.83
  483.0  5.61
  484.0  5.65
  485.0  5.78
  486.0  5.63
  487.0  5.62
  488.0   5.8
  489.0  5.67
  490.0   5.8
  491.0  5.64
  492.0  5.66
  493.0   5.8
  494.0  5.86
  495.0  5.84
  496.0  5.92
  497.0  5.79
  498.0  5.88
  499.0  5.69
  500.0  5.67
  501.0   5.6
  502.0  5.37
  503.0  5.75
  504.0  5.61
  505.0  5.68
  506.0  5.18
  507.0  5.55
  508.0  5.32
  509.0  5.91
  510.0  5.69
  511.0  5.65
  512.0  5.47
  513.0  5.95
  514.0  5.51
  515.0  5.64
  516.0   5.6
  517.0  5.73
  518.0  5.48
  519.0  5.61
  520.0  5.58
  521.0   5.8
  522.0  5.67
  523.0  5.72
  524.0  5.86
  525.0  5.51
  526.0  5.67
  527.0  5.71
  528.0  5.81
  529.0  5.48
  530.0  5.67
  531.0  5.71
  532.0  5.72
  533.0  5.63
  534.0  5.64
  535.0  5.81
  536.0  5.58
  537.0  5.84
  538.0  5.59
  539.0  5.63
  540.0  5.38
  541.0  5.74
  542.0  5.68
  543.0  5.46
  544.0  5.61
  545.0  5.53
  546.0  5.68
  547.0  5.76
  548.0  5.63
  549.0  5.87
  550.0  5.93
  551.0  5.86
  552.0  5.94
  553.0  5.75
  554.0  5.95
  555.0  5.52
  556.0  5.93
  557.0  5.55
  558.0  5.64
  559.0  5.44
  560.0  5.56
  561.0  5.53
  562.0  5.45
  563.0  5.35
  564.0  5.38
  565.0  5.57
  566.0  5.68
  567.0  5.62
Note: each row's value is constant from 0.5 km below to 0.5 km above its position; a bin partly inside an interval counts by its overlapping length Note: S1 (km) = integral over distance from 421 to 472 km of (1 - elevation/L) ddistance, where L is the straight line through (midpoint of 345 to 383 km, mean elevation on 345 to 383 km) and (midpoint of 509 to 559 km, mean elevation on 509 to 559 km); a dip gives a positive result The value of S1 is -0.7 km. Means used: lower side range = 5.67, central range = 5.75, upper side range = 5.68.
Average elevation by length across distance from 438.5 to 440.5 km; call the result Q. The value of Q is 5.79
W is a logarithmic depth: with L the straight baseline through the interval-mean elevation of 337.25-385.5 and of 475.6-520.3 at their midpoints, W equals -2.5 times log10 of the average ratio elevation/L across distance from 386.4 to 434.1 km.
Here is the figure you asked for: 0.21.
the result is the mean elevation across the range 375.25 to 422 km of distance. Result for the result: 4.66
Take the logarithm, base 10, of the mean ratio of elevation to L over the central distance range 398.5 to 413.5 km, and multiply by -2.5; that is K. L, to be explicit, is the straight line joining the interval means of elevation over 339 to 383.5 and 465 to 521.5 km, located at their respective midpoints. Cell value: 0.44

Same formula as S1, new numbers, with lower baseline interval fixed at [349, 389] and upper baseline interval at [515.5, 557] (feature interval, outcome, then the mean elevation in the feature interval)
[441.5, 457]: -0.66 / 5.89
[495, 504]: -0.06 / 5.71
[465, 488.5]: -0.16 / 5.7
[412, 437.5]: 1.74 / 5.26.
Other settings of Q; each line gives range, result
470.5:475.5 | 5.71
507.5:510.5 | 5.64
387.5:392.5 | 5.03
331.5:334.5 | 5.57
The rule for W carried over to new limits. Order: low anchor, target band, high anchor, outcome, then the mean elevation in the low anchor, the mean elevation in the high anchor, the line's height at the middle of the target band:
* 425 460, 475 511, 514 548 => 0.00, 5.79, 5.65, 5.71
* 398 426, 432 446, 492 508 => -0.21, 4.36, 5.67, 4.76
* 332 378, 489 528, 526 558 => 0.00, 5.67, 5.7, 5.69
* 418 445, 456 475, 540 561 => -0.02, 5.61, 5.69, 5.63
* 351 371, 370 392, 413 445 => 0.02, 5.66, 5.43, 5.6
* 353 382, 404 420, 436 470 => 0.36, 5.68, 5.8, 5.75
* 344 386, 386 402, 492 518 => 0.23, 5.65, 5.66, 5.65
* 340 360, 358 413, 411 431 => 0.09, 5.64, 5.08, 5.36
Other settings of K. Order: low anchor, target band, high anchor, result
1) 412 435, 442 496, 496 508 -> -0.06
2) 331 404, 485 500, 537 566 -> -0.04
